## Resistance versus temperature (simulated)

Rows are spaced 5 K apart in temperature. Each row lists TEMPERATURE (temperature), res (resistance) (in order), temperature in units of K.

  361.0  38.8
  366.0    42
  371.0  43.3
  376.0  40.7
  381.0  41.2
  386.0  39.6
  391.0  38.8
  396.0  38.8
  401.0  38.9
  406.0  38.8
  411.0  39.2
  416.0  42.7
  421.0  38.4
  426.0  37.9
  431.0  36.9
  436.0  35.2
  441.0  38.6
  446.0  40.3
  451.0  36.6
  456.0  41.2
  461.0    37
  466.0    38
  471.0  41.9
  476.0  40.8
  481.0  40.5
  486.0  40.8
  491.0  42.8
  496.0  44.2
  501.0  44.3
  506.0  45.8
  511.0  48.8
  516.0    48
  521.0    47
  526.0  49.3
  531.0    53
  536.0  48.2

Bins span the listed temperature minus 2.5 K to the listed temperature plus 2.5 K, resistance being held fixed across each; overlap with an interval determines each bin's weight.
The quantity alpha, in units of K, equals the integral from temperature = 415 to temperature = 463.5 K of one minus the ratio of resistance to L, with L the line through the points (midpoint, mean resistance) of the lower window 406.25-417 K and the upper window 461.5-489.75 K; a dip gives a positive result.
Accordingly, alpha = 2.3 K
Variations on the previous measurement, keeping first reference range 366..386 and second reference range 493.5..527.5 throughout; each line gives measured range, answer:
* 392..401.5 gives 0.8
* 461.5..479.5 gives 2.1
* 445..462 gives 2.2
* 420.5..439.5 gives 2.8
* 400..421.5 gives 1.5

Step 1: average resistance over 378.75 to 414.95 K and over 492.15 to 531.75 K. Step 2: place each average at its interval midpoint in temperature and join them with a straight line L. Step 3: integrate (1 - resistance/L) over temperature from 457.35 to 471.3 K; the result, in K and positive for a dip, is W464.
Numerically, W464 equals 1.7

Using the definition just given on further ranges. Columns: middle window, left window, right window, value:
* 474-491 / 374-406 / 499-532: 1.7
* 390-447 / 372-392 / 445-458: 1.6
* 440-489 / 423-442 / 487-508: 1.0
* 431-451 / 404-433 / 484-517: 1.4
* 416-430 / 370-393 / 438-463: 0.2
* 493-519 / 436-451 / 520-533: 0.5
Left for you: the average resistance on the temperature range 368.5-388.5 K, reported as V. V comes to 41.2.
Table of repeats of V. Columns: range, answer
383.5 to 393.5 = 39.2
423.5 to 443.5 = 37.1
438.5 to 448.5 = 39.5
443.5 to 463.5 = 38.8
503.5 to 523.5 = 47.4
